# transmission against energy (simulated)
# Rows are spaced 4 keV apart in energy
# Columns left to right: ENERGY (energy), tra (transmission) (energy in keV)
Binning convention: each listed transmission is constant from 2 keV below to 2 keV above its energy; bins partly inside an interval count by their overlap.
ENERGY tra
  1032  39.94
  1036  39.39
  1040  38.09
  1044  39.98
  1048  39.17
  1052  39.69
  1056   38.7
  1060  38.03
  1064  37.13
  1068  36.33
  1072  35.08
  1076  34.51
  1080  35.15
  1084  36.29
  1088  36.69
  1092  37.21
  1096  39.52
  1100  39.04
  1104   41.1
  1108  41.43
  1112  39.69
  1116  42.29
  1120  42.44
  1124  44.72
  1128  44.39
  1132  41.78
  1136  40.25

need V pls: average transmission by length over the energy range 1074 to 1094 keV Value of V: 36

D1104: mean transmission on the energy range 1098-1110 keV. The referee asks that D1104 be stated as 40.5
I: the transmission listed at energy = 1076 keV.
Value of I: 34.51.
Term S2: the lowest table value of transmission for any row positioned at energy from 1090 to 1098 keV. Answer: 37.21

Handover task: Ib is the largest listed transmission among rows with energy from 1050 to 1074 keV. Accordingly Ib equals 39.69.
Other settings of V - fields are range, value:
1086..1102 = 38.1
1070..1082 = 34.9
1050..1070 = 38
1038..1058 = 39.1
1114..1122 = 42.4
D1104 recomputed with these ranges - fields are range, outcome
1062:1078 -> 35.8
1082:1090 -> 36.5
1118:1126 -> 43.6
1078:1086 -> 35.7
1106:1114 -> 40.6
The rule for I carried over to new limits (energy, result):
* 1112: 39.69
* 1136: 40.25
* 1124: 44.72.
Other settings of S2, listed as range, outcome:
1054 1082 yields 34.51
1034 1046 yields 38.09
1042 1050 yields 39.17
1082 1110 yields 36.29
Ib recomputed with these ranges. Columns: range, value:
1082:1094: 37.21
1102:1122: 42.44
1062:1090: 37.13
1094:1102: 39.52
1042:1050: 39.98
